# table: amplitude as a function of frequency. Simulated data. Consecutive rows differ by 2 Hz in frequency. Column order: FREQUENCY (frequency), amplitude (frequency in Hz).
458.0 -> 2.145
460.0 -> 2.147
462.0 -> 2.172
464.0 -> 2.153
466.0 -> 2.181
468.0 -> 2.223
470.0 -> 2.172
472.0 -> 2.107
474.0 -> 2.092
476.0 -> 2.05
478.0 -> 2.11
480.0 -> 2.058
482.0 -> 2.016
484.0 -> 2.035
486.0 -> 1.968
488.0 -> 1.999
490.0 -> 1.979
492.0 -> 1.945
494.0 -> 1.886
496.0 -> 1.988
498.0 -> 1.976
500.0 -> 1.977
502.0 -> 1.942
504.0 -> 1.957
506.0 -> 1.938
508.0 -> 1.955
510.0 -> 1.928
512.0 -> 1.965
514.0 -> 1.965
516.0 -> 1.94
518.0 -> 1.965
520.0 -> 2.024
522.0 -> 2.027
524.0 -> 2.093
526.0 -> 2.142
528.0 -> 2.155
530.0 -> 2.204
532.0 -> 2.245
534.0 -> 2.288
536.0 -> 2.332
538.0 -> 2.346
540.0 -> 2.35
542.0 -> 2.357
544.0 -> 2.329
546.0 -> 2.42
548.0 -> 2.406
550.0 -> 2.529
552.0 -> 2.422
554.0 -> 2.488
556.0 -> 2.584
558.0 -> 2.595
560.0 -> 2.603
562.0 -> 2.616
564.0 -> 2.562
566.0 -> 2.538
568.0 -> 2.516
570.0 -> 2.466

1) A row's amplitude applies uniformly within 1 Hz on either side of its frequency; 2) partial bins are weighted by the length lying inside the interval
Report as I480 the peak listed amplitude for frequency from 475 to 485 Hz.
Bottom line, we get 2.11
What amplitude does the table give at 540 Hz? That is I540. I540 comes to 2.35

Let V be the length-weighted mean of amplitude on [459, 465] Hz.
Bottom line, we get 2.16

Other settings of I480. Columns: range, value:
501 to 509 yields 1.957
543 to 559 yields 2.595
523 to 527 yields 2.142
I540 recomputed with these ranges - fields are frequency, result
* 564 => 2.562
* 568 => 2.516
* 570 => 2.466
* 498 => 1.976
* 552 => 2.422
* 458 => 2.145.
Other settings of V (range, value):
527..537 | 2.24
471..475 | 2.1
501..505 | 1.95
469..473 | 2.14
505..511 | 1.94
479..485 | 2.04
